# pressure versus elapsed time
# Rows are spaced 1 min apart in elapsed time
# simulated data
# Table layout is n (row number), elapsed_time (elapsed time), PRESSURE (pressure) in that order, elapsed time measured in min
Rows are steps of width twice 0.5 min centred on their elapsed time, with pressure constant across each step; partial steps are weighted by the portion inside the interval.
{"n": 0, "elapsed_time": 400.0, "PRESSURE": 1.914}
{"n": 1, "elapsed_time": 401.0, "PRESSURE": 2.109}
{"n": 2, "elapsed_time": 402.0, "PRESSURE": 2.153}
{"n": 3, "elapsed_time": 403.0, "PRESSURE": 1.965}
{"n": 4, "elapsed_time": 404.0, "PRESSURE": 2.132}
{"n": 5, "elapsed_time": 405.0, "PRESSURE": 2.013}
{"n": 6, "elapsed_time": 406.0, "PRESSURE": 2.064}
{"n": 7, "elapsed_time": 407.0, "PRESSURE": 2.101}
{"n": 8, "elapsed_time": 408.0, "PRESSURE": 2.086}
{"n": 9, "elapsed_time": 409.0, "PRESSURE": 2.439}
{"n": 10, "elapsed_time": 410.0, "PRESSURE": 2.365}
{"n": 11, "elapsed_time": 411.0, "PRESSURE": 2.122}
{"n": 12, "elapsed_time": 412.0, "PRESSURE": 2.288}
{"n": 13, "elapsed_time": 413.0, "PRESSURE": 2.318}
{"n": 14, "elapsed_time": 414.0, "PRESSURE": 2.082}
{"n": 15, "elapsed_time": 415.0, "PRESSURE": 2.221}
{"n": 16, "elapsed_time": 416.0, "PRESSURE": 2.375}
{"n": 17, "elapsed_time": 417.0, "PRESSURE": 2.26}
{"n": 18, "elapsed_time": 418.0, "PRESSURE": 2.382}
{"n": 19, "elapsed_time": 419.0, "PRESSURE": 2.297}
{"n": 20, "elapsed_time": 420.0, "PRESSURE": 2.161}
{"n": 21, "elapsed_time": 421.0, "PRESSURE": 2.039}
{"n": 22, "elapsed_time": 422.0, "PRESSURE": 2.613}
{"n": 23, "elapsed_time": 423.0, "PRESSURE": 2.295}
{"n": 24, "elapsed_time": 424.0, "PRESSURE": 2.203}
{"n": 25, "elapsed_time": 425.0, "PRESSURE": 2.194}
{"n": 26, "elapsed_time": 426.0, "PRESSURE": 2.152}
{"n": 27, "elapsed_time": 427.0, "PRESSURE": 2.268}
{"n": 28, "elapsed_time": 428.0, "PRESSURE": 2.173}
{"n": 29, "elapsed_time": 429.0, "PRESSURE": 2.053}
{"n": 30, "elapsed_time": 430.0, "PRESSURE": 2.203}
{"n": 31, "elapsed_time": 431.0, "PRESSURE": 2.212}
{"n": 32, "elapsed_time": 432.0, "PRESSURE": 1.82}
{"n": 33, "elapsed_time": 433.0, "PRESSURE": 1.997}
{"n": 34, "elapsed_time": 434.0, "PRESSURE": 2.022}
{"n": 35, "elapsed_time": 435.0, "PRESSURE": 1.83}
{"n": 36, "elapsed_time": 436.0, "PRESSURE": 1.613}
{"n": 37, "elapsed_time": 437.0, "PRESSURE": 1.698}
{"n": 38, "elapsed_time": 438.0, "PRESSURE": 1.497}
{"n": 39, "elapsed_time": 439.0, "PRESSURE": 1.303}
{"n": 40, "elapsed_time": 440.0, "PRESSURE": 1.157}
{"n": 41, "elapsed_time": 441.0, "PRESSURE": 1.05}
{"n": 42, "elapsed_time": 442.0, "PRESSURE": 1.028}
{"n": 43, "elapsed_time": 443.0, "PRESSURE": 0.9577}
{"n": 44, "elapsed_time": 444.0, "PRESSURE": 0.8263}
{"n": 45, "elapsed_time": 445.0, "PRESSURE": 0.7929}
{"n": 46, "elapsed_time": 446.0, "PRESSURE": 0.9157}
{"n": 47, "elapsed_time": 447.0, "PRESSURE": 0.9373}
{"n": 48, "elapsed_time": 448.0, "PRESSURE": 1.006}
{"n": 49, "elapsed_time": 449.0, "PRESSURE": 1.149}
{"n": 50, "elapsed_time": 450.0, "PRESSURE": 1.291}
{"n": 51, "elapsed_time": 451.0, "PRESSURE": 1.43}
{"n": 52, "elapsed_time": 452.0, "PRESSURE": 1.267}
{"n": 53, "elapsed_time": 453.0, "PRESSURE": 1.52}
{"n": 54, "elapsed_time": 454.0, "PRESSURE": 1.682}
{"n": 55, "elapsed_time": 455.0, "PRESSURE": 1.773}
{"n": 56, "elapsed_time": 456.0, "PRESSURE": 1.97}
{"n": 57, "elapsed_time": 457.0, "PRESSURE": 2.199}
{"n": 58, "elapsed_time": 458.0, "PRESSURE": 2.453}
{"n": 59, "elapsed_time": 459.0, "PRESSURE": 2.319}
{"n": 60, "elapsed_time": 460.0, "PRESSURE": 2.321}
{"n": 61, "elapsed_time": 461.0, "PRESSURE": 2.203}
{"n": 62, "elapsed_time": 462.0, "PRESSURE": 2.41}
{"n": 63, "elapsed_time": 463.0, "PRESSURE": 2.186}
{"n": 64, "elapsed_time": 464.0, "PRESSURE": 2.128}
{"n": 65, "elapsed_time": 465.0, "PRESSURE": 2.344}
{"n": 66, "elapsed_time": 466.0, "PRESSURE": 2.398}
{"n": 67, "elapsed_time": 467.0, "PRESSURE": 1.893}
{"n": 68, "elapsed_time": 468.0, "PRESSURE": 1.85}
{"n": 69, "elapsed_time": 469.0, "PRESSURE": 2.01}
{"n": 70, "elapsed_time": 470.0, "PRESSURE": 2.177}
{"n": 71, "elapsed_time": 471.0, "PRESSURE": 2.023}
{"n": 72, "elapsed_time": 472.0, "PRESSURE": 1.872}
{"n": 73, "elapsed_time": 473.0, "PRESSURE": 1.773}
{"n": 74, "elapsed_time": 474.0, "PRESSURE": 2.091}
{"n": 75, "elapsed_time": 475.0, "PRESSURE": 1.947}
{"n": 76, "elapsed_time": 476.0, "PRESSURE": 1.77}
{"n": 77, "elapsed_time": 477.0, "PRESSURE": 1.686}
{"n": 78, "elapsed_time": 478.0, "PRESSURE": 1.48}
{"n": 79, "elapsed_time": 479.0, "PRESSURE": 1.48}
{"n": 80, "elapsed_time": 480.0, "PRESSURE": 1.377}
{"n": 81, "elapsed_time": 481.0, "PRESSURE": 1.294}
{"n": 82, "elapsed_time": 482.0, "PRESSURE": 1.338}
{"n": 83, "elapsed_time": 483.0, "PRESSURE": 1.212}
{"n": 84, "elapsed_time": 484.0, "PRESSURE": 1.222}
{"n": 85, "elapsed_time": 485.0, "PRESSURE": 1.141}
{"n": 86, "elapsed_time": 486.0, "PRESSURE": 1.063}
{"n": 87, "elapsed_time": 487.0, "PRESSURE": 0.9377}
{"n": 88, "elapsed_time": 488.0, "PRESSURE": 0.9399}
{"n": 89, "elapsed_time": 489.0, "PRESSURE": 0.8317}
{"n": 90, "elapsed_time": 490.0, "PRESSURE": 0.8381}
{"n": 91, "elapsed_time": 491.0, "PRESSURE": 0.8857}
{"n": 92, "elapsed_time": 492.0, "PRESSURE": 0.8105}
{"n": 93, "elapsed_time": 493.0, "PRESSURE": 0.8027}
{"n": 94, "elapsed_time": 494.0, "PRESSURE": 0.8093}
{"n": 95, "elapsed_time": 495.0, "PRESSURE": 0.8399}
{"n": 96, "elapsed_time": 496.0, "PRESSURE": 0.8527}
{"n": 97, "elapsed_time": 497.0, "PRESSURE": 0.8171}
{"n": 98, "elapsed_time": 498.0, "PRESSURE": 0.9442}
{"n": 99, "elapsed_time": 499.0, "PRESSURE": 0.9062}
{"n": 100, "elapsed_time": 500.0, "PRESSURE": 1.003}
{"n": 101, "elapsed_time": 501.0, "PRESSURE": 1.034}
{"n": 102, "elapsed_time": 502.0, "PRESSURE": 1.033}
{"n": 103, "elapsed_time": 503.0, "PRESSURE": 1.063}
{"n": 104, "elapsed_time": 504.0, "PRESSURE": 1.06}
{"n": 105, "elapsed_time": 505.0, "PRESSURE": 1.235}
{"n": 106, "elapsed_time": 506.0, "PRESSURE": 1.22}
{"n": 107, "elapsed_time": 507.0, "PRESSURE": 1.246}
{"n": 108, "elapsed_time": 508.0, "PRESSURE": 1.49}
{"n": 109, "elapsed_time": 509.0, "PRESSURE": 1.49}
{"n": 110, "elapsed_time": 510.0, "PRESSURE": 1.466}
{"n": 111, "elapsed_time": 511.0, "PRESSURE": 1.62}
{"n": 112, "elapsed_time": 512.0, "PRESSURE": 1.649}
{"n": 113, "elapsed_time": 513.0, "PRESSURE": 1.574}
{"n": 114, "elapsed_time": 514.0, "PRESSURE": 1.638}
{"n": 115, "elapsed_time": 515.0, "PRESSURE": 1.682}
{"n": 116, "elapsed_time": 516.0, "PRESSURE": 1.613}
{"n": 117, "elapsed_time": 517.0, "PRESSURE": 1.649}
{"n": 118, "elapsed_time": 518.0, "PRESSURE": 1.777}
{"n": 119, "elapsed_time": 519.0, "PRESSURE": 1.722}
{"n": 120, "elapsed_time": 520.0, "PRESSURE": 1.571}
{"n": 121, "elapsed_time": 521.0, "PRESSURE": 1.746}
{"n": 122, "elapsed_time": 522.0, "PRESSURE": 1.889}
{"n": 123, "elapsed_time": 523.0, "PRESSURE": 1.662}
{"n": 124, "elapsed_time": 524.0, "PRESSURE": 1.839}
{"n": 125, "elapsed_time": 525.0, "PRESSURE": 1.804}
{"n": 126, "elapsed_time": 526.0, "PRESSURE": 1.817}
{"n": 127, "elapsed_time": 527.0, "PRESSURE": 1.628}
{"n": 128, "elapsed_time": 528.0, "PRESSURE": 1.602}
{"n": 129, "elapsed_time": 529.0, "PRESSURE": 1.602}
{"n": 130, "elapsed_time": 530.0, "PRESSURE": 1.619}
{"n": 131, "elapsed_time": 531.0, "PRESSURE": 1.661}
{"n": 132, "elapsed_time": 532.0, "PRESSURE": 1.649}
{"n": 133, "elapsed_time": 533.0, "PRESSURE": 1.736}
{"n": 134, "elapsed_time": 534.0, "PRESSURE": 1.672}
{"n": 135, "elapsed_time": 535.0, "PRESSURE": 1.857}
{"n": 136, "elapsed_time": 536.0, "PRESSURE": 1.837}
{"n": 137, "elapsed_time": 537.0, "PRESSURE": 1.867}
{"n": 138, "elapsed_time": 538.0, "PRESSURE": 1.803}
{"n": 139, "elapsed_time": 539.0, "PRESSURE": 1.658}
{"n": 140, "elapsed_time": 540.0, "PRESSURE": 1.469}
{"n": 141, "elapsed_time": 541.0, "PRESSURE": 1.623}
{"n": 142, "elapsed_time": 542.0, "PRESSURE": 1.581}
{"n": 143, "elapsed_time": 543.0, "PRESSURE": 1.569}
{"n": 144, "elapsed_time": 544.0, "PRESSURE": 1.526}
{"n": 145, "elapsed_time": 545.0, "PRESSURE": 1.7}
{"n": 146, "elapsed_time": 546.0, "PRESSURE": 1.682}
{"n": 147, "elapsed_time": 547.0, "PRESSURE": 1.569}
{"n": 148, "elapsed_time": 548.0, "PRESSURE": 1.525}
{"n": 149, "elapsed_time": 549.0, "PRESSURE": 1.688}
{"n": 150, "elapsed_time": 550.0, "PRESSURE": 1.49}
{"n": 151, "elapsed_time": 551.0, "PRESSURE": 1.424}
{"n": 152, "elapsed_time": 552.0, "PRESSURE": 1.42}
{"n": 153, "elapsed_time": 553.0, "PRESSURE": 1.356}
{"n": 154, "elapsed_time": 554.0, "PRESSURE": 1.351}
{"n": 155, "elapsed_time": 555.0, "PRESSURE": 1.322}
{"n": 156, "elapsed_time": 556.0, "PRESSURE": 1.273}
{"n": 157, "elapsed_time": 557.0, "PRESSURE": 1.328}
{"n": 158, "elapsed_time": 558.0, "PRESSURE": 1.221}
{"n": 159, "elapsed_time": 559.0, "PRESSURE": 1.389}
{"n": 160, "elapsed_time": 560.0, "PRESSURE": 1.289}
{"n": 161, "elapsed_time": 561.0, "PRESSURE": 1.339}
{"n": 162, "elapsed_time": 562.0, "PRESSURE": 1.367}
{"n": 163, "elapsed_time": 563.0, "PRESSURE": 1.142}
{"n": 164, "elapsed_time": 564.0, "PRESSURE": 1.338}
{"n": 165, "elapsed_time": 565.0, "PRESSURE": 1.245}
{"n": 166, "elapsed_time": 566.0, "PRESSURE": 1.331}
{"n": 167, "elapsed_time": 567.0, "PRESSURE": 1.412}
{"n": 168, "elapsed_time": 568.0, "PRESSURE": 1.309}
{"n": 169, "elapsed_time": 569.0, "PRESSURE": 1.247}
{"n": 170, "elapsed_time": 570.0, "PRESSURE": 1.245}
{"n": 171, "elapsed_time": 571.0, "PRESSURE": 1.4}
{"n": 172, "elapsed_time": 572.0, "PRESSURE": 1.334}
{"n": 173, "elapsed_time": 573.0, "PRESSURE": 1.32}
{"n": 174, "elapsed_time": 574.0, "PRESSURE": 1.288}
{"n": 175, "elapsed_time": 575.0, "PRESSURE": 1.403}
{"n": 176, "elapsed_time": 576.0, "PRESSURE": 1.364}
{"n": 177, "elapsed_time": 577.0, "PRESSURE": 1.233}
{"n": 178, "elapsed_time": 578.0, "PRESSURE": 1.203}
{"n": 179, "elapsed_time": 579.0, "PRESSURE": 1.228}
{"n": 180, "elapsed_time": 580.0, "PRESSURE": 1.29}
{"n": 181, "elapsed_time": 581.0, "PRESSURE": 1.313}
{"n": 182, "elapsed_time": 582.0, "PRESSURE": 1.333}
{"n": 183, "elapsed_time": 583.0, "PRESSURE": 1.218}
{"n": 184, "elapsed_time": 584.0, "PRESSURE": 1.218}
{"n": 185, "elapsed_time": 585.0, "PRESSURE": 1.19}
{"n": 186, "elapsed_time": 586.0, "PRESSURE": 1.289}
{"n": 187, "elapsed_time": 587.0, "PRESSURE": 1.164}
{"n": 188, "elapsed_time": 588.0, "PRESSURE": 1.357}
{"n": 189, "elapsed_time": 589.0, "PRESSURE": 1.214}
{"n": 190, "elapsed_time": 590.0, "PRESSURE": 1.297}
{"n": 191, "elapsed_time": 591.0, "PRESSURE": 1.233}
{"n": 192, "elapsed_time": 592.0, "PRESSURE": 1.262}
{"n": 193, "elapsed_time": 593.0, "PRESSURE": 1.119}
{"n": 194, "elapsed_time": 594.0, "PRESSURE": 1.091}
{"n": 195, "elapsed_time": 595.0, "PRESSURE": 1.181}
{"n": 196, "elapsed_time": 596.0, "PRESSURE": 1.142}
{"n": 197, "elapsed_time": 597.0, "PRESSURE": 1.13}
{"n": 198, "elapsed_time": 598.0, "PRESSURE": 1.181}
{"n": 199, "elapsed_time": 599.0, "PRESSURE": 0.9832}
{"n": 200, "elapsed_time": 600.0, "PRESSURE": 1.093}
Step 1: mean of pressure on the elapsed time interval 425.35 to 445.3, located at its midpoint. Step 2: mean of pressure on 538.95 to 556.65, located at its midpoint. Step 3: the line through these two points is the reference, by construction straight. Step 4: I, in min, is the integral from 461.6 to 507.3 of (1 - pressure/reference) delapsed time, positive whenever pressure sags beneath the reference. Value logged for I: 5.6 min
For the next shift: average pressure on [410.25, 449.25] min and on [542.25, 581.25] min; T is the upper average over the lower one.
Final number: 0.8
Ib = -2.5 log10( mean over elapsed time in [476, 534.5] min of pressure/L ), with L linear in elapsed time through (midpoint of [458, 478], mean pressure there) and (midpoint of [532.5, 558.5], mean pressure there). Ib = 0.31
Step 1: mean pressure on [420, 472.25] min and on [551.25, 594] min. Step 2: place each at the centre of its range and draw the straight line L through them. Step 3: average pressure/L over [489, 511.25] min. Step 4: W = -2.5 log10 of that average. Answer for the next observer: 0.44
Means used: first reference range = 1.81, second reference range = 1.29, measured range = 1.06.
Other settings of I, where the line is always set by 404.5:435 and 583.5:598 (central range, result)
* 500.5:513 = 2.77 min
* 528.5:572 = -1.43 min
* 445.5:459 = 3.09 min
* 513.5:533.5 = -1.31 min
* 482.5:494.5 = 5.60 min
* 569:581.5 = -0.05 min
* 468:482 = 0.88 min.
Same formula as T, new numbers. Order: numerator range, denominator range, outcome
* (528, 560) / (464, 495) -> 1.06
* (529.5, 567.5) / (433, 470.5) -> 0.90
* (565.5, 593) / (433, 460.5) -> 0.86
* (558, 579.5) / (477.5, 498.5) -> 1.25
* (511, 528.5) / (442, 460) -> 1.17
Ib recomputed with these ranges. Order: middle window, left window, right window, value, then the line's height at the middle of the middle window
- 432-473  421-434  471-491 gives 0.04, 1.8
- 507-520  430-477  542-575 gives -0.04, 1.53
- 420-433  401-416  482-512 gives -0.12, 1.95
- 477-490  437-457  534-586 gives 0.10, 1.32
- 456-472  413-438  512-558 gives -0.12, 1.95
